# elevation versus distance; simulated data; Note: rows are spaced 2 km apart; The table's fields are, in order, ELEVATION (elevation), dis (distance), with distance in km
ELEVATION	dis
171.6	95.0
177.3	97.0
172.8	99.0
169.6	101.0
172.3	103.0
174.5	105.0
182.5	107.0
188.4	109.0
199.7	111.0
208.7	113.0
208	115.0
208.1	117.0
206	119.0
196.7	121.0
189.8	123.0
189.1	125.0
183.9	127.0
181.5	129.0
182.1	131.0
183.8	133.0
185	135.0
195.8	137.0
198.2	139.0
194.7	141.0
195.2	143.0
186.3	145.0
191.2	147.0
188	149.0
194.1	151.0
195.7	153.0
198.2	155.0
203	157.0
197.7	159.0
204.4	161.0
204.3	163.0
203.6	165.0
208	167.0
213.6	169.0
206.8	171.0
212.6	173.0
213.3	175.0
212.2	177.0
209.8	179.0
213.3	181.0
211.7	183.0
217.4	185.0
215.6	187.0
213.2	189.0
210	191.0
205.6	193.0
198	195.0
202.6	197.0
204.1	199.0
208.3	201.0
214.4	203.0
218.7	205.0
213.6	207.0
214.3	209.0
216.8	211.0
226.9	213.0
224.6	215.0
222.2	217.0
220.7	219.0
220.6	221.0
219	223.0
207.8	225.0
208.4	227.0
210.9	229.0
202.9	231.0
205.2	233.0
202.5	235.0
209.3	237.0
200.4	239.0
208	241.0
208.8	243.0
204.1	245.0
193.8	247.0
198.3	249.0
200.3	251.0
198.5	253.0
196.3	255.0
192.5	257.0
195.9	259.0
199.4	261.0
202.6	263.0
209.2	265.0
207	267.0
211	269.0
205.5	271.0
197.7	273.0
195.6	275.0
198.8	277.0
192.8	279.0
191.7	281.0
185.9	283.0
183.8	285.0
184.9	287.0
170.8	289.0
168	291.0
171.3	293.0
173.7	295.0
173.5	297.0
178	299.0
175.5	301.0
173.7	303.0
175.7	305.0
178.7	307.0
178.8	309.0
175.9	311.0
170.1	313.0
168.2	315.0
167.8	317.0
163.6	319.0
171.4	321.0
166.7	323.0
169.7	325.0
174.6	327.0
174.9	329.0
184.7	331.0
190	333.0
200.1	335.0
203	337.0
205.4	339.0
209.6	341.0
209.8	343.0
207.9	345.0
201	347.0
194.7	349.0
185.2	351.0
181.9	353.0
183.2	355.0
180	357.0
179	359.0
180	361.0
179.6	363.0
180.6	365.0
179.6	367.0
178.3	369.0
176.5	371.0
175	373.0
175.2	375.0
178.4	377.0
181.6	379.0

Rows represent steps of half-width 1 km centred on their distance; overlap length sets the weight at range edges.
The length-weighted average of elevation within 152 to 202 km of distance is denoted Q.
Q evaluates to 207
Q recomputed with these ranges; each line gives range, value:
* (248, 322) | 186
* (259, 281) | 201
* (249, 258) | 197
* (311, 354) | 186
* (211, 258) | 208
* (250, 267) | 200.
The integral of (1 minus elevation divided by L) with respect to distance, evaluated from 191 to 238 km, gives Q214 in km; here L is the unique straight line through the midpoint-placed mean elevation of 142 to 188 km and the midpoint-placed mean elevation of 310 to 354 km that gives -3.2 km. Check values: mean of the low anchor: 204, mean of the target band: 212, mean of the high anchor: 185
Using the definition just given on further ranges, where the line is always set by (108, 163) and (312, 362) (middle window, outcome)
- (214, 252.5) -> -3.8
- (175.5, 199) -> -2.1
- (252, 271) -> -1.3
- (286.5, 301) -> 1.0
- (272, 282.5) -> -0.4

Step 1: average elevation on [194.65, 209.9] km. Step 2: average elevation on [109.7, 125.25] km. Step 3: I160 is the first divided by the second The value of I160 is 1.04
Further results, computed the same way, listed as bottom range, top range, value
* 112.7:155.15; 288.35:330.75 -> 0.89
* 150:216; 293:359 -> 0.87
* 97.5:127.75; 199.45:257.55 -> 1.10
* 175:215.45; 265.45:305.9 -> 0.88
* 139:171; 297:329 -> 0.87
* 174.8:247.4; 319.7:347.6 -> 0.90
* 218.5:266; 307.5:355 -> 0.90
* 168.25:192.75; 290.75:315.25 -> 0.82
